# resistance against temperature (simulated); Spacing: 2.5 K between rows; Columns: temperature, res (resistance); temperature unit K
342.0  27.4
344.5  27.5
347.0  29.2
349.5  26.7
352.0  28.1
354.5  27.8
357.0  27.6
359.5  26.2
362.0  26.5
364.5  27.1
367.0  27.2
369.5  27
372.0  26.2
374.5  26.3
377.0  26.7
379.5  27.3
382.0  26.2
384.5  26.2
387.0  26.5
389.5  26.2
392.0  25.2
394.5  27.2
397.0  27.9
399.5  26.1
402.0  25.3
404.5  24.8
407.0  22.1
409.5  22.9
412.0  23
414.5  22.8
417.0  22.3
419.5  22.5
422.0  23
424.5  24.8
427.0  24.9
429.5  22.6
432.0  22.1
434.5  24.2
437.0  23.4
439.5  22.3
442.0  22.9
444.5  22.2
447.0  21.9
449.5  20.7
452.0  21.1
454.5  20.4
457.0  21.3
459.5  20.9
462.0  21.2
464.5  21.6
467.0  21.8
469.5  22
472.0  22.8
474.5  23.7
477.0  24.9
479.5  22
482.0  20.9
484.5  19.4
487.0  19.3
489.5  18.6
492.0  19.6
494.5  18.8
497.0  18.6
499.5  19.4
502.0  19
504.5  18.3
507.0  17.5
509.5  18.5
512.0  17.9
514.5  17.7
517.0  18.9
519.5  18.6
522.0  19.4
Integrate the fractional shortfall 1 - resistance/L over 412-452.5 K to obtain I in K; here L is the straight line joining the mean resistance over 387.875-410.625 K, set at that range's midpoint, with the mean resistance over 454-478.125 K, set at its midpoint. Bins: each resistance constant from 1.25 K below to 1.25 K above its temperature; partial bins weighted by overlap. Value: 1.6 K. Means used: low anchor 25.3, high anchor 22.1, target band 22.8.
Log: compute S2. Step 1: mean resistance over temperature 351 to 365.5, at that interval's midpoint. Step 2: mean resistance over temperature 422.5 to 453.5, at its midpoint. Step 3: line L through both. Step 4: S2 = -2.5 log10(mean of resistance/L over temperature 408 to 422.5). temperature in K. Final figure 0.06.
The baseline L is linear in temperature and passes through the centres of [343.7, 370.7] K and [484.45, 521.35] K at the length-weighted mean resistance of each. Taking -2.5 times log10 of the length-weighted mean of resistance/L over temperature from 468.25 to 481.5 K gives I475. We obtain -0.13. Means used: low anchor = 27.4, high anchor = 18.7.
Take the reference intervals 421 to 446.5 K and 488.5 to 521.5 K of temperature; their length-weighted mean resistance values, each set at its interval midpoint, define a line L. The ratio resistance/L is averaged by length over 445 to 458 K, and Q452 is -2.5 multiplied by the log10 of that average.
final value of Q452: 0.046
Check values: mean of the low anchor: 23.2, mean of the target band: 21.1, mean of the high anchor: 18.6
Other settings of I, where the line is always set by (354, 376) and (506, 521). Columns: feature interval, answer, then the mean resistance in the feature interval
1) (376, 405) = -1.12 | 26.3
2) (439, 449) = 0.02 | 22.2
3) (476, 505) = -0.49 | 19.9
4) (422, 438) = -0.38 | 23.6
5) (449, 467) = 0.28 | 21.1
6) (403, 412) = 0.40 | 23.3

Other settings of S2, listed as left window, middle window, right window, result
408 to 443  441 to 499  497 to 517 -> -0.032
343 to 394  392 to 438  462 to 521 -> 0.012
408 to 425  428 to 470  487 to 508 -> -0.033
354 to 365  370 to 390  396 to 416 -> -0.029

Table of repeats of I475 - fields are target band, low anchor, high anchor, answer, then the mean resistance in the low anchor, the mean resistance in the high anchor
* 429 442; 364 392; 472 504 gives 0.02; 26.6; 20.4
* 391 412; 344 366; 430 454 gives -0.02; 27.4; 22.3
